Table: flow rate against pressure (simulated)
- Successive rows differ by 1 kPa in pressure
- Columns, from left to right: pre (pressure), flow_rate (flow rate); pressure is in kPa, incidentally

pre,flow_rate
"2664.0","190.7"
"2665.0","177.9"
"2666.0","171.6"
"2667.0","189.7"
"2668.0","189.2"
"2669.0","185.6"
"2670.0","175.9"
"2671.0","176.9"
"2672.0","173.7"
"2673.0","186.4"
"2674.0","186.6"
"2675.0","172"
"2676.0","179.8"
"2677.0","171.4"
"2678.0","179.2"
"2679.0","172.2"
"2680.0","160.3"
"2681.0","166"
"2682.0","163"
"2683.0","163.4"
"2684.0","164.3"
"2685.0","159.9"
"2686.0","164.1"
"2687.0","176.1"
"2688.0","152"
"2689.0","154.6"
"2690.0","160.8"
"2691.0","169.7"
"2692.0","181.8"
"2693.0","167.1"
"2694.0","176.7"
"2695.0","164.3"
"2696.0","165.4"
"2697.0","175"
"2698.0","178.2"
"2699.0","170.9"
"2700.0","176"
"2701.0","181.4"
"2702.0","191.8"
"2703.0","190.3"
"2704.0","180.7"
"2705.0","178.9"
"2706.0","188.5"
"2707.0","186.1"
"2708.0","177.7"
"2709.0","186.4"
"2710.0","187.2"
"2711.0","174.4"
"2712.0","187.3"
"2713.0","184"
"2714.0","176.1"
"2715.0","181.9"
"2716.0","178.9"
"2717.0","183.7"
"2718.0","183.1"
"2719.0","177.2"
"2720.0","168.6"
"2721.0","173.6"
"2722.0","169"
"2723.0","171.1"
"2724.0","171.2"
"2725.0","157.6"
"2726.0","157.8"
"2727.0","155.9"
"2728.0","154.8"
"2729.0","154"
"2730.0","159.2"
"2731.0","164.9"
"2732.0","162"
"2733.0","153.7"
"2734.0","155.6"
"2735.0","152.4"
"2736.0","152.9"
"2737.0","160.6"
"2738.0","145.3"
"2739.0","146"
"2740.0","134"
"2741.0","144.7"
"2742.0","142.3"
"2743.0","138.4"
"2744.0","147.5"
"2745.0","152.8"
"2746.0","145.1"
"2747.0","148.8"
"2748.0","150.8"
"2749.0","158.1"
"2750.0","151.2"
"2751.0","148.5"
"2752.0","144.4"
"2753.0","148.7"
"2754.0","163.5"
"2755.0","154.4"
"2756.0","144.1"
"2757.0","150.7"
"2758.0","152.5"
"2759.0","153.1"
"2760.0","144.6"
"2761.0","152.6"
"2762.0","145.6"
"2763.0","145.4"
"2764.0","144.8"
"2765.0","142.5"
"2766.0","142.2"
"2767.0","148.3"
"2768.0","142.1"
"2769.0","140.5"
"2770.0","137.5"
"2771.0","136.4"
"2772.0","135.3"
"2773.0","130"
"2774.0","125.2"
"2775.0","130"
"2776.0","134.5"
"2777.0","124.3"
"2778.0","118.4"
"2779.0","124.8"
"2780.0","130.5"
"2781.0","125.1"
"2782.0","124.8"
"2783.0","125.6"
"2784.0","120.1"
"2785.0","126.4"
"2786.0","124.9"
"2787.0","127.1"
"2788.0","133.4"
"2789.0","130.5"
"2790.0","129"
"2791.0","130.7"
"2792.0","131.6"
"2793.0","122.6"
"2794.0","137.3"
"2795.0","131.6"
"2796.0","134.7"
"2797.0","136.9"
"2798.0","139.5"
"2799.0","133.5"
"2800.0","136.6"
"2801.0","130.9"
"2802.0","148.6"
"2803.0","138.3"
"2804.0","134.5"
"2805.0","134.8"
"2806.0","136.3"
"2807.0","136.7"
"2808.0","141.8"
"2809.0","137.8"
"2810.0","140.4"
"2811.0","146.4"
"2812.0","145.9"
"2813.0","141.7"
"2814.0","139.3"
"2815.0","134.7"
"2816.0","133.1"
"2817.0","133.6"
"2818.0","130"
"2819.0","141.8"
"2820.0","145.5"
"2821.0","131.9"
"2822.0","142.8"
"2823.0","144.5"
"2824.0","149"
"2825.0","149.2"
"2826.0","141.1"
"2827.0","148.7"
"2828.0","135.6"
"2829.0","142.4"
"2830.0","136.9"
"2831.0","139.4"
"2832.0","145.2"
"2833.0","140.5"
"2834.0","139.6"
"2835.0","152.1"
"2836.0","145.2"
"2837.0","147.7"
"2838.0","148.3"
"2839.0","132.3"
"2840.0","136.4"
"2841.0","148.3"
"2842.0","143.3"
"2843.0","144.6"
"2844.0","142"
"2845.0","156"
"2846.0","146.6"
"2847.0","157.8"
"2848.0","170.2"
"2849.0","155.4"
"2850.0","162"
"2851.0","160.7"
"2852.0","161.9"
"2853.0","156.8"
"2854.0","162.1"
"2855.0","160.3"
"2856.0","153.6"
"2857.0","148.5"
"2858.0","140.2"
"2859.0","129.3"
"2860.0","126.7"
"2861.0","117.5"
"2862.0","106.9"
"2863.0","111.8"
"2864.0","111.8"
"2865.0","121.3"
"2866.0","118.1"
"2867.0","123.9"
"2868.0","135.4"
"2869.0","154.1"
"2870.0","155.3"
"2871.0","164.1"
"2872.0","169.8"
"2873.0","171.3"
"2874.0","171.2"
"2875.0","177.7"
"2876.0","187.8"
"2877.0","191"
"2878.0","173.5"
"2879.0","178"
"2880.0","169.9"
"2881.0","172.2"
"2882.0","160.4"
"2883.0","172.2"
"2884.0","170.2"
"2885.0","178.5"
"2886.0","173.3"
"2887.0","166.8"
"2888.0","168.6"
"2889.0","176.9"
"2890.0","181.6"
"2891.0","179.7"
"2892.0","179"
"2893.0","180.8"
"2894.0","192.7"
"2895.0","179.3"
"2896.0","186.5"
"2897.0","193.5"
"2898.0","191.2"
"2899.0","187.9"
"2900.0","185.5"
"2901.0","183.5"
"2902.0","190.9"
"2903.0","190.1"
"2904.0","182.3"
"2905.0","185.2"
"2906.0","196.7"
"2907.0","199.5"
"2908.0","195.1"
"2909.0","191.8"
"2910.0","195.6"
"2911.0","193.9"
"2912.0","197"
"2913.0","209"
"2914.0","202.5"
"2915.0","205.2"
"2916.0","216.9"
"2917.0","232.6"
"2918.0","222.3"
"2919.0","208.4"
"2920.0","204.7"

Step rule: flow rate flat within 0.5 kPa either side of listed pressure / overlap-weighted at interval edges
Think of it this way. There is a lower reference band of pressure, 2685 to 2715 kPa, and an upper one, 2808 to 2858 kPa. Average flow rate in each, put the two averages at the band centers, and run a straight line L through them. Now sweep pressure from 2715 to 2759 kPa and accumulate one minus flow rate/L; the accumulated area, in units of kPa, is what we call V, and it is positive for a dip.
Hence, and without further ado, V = 2.8 kPa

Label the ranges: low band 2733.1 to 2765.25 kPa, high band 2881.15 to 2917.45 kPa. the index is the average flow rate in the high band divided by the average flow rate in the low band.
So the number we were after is 1.3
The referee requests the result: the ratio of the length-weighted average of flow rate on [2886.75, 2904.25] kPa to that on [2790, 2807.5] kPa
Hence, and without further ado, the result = 1.4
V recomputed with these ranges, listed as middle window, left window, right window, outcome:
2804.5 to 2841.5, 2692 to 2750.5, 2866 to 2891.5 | 5.8 kPa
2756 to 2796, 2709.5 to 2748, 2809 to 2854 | 5.0 kPa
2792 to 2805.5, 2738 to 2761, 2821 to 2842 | 0.9 kPa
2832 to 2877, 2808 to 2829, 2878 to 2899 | 3.4 kPa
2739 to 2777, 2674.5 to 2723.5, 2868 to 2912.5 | 6.8 kPa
